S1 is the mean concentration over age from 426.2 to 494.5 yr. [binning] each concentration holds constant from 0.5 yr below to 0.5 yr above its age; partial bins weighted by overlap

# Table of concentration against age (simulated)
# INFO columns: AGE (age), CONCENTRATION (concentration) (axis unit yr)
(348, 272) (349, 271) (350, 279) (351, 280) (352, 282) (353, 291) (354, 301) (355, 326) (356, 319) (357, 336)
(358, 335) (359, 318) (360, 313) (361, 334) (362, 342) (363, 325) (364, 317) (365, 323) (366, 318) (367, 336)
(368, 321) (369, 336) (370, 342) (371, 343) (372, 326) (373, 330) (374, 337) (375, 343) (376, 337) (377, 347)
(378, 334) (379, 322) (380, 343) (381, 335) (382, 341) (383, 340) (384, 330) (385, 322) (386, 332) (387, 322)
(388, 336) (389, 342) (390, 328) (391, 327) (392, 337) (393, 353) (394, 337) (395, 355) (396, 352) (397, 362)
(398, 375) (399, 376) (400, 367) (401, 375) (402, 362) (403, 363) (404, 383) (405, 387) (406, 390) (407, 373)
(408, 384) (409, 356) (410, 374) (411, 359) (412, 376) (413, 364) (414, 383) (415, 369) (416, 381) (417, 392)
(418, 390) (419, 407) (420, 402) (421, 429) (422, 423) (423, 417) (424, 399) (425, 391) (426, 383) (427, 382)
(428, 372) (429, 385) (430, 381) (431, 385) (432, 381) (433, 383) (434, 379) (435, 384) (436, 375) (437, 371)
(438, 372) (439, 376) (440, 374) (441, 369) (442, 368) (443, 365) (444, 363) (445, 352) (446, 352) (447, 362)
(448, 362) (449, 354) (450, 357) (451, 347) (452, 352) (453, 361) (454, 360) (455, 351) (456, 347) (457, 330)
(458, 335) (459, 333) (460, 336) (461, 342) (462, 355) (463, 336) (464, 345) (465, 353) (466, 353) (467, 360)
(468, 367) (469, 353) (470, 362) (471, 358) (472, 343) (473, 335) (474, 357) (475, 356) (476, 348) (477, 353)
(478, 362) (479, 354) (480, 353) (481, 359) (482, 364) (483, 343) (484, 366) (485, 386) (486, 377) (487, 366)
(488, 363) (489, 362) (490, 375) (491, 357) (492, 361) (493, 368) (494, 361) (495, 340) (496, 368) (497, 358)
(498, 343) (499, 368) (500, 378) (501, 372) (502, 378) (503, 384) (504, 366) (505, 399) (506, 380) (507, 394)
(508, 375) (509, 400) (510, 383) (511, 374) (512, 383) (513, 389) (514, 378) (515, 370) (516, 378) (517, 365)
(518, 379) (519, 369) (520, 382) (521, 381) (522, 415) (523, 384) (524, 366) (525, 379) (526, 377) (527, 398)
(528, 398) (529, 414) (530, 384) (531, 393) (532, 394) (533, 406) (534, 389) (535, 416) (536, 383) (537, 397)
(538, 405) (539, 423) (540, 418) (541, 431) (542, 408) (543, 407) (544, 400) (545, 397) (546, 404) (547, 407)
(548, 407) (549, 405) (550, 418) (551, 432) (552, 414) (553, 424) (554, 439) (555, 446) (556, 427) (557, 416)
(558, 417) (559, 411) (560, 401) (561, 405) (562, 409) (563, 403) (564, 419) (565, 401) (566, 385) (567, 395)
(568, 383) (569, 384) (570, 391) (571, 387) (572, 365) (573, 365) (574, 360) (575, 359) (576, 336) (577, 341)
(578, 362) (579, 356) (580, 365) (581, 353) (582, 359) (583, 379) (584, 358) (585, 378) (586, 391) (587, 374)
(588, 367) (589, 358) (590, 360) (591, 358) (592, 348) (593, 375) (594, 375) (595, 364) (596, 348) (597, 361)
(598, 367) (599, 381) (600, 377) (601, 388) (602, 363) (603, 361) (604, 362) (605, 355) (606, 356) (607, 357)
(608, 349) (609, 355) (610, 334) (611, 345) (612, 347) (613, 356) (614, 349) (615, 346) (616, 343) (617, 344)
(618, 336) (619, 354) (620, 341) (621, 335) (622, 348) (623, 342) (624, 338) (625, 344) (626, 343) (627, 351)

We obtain 361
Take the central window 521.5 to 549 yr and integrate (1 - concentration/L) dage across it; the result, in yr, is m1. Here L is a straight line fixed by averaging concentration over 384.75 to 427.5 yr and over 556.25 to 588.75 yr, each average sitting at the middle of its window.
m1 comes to -1.6 yr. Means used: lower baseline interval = 370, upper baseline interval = 381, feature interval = 400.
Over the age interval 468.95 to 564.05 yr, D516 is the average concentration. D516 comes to 385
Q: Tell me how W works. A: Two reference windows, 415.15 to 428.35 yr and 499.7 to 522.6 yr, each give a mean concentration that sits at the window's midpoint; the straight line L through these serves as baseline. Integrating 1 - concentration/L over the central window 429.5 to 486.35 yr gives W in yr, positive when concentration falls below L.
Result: 4.6 yr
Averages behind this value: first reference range 397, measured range 359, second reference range 381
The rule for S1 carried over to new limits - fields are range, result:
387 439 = 374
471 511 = 366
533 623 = 379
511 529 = 382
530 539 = 398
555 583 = 385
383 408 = 354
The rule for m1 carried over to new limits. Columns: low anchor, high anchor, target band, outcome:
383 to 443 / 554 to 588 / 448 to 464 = 1.2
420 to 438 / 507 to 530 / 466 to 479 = 1.1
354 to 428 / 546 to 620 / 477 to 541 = -1.9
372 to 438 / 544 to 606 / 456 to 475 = 1.2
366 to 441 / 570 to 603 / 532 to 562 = -3.9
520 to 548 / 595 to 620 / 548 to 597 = -1.1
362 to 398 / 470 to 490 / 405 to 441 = -4.0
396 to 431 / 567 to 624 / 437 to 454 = 0.7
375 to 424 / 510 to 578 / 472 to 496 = 1.4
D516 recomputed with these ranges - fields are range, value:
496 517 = 377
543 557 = 417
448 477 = 350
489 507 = 369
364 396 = 335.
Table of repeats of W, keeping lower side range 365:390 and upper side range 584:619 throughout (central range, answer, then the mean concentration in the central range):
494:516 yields -1.7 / 375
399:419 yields -2.3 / 376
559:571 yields -1.4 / 398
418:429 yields -2.0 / 399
